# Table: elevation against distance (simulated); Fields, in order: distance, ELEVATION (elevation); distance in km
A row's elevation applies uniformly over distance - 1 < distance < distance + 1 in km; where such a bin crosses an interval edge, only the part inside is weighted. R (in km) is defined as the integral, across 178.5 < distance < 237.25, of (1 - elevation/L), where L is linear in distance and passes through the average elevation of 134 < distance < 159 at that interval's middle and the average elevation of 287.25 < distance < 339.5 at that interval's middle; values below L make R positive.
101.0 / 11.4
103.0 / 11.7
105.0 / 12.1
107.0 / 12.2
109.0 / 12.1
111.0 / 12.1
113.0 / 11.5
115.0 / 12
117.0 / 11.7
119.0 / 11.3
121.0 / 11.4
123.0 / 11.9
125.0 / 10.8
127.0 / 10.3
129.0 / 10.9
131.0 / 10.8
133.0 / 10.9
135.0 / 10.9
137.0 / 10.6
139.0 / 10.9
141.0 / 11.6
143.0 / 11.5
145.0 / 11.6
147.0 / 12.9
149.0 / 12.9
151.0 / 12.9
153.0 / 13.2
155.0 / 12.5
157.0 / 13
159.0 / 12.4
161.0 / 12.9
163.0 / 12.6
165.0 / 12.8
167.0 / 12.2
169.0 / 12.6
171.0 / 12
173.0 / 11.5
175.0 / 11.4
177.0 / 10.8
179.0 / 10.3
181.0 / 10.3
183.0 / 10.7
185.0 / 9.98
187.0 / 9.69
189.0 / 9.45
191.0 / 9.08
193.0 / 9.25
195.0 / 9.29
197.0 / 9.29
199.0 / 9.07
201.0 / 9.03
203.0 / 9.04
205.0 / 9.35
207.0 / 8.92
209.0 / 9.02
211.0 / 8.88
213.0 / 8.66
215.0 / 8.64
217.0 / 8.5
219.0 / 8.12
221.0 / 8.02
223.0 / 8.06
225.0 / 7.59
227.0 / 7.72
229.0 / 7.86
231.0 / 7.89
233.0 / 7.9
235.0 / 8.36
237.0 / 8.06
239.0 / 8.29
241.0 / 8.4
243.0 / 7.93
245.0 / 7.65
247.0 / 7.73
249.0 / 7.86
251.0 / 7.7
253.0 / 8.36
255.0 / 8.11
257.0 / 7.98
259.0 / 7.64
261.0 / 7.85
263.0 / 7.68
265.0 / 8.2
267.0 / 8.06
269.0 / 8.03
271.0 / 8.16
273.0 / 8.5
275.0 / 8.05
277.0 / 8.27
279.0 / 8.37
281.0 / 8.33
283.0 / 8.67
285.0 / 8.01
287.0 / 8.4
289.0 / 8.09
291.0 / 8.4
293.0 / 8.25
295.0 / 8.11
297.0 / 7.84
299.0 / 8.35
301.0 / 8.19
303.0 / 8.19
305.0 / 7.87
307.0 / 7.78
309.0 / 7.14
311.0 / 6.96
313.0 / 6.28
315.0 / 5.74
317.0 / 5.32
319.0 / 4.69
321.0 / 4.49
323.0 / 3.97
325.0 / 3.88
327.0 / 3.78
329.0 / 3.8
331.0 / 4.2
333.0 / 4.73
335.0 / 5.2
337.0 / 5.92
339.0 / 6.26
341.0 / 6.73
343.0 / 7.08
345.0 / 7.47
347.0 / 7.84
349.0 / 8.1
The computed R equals 6.5 km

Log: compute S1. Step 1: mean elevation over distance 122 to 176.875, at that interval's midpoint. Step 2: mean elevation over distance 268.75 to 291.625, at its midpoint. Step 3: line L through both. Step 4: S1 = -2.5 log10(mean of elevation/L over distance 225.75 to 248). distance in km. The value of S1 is 0.19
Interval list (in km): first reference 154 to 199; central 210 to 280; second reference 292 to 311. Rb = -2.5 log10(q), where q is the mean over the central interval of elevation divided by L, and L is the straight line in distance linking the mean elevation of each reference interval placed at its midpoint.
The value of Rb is 0.152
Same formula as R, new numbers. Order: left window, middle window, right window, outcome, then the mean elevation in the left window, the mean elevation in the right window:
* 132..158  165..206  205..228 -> -1.2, 12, 8.42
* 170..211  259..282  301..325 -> -2.0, 9.85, 6.21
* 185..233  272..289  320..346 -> -4.1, 8.72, 5.19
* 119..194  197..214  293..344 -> 1.4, 11.4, 6.14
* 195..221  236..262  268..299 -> 1.7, 8.86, 8.24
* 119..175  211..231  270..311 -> 3.6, 11.9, 8.12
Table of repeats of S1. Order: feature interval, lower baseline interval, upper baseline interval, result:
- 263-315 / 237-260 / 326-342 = -0.21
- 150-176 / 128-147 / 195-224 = -0.20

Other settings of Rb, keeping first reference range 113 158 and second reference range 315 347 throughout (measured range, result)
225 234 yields 0.10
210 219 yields 0.06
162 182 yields -0.12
